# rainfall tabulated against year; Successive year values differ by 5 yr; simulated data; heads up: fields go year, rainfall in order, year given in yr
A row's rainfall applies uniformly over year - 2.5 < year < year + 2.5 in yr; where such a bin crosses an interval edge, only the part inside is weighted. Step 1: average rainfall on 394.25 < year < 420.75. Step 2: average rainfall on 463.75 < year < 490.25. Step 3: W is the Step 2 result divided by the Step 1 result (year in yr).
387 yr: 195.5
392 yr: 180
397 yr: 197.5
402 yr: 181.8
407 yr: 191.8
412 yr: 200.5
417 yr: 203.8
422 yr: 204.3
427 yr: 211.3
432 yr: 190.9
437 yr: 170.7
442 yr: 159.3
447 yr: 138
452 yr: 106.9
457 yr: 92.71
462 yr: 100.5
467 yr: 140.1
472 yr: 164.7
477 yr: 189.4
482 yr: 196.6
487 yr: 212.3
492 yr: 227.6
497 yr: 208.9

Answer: 0.9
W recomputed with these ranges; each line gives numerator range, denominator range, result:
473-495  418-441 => 1.06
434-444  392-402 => 0.88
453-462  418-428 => 0.47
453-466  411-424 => 0.51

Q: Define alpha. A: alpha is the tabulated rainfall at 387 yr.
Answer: 195.5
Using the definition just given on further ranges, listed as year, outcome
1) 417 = 203.8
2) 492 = 227.6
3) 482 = 196.6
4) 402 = 181.8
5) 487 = 212.3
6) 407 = 191.8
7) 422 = 204.3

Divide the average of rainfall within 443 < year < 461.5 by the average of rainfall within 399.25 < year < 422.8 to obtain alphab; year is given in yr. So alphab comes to 0.59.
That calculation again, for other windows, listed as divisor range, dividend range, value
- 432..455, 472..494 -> 1.36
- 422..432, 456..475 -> 0.63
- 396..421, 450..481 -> 0.70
